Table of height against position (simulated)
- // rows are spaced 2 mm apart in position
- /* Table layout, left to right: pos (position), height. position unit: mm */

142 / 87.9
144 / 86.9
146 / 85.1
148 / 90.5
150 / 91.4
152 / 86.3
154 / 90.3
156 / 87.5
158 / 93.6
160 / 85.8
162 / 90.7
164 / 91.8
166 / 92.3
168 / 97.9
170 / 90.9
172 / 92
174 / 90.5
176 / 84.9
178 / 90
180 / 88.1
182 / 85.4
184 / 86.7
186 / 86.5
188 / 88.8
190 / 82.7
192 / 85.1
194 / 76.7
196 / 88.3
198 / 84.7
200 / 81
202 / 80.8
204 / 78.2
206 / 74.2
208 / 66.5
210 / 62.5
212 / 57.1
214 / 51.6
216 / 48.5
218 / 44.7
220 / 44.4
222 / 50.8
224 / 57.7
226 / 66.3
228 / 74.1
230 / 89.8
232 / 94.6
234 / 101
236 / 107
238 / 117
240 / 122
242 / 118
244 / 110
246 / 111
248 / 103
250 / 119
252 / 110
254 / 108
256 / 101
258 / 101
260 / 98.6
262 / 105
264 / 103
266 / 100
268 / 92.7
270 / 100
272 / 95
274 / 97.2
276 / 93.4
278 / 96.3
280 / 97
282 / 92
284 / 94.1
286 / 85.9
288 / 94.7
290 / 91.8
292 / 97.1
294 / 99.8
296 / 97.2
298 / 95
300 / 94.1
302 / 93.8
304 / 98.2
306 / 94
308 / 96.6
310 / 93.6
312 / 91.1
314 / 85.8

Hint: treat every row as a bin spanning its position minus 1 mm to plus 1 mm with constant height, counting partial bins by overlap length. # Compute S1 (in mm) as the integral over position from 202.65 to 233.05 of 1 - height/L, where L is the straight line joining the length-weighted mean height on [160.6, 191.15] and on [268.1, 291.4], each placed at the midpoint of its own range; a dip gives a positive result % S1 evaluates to 8.98 mm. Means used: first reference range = 89.2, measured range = 64.3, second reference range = 94.3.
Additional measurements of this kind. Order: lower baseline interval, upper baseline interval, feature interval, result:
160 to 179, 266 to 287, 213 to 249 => 3.6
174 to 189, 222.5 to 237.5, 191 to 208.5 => 1.3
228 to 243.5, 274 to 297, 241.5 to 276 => -1.2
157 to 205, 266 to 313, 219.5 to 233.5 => 3.1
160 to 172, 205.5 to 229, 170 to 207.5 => -3.9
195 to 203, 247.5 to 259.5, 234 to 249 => -1.5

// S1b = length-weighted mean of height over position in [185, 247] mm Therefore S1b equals 80.7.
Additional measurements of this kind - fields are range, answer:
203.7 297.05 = 89.9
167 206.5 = 85.8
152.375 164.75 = 89.7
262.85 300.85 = 95.6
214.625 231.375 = 60.1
